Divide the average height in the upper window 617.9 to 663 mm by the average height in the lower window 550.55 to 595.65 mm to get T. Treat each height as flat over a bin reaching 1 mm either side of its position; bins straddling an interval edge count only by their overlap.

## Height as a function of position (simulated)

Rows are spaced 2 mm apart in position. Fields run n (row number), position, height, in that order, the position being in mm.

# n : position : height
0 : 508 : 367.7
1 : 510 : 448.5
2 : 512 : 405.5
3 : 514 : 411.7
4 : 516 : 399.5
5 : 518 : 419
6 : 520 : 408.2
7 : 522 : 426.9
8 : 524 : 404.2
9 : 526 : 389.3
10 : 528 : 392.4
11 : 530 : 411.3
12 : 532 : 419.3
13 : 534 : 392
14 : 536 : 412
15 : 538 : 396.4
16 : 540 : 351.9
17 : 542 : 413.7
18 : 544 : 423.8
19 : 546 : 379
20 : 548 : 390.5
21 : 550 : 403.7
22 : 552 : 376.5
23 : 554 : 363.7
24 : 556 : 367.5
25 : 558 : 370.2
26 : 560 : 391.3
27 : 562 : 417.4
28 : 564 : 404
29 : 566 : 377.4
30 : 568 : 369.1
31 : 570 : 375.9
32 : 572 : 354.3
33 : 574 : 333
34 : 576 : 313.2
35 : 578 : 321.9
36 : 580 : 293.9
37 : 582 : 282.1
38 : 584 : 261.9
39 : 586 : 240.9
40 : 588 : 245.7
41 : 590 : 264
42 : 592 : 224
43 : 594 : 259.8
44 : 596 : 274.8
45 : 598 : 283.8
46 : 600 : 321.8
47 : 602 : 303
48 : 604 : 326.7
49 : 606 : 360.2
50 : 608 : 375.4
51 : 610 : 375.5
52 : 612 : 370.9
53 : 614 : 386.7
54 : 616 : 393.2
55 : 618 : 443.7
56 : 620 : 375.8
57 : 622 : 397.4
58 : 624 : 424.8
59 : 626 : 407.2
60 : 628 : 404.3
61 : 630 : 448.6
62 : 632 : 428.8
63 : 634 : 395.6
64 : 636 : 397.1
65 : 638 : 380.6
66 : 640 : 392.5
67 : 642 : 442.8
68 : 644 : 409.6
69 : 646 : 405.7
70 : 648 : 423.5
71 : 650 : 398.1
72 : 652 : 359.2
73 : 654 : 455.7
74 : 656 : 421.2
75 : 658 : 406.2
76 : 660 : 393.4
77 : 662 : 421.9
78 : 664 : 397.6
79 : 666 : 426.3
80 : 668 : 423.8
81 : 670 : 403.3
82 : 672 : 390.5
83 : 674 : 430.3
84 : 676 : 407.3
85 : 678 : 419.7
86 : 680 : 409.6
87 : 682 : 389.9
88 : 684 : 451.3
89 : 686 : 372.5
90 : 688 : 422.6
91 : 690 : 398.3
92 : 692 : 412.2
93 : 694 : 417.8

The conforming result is 1.25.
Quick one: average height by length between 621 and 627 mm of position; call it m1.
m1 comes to 410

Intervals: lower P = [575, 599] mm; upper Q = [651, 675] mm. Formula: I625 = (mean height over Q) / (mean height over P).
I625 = 1.5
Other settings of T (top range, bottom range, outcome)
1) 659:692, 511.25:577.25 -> 1.05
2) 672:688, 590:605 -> 1.45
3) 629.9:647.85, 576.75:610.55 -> 1.39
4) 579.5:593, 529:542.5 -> 0.65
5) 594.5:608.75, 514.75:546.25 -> 0.79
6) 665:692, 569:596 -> 1.42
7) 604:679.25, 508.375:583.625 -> 1.06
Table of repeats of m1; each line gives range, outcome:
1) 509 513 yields 427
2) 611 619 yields 399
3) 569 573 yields 365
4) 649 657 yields 409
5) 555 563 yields 387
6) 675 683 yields 407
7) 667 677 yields 411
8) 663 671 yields 413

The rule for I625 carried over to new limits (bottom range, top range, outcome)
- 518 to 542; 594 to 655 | 0.95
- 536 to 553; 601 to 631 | 0.98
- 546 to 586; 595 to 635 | 1.06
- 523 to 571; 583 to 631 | 0.87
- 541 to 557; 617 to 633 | 1.07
